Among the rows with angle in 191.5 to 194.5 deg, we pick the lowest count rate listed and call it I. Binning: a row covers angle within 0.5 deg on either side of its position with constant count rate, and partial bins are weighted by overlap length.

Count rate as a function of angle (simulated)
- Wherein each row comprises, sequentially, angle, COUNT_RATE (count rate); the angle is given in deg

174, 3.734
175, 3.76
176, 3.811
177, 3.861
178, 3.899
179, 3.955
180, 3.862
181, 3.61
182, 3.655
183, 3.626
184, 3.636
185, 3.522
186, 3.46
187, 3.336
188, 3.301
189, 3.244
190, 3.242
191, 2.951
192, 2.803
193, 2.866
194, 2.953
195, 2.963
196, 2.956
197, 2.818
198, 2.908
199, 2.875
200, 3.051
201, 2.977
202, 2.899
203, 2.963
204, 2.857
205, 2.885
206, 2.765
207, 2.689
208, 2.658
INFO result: 2.803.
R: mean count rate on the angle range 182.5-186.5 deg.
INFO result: 3.56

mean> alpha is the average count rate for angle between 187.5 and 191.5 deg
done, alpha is 3.18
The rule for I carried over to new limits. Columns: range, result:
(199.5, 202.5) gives 2.899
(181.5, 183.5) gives 3.626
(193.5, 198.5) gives 2.818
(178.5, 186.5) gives 3.46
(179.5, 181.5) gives 3.61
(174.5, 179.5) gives 3.76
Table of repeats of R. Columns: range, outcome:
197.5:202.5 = 2.94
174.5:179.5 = 3.86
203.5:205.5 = 2.87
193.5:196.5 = 2.96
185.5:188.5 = 3.37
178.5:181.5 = 3.81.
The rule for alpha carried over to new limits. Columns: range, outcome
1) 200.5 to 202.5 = 2.94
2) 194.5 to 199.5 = 2.9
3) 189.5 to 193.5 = 2.97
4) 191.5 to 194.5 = 2.87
